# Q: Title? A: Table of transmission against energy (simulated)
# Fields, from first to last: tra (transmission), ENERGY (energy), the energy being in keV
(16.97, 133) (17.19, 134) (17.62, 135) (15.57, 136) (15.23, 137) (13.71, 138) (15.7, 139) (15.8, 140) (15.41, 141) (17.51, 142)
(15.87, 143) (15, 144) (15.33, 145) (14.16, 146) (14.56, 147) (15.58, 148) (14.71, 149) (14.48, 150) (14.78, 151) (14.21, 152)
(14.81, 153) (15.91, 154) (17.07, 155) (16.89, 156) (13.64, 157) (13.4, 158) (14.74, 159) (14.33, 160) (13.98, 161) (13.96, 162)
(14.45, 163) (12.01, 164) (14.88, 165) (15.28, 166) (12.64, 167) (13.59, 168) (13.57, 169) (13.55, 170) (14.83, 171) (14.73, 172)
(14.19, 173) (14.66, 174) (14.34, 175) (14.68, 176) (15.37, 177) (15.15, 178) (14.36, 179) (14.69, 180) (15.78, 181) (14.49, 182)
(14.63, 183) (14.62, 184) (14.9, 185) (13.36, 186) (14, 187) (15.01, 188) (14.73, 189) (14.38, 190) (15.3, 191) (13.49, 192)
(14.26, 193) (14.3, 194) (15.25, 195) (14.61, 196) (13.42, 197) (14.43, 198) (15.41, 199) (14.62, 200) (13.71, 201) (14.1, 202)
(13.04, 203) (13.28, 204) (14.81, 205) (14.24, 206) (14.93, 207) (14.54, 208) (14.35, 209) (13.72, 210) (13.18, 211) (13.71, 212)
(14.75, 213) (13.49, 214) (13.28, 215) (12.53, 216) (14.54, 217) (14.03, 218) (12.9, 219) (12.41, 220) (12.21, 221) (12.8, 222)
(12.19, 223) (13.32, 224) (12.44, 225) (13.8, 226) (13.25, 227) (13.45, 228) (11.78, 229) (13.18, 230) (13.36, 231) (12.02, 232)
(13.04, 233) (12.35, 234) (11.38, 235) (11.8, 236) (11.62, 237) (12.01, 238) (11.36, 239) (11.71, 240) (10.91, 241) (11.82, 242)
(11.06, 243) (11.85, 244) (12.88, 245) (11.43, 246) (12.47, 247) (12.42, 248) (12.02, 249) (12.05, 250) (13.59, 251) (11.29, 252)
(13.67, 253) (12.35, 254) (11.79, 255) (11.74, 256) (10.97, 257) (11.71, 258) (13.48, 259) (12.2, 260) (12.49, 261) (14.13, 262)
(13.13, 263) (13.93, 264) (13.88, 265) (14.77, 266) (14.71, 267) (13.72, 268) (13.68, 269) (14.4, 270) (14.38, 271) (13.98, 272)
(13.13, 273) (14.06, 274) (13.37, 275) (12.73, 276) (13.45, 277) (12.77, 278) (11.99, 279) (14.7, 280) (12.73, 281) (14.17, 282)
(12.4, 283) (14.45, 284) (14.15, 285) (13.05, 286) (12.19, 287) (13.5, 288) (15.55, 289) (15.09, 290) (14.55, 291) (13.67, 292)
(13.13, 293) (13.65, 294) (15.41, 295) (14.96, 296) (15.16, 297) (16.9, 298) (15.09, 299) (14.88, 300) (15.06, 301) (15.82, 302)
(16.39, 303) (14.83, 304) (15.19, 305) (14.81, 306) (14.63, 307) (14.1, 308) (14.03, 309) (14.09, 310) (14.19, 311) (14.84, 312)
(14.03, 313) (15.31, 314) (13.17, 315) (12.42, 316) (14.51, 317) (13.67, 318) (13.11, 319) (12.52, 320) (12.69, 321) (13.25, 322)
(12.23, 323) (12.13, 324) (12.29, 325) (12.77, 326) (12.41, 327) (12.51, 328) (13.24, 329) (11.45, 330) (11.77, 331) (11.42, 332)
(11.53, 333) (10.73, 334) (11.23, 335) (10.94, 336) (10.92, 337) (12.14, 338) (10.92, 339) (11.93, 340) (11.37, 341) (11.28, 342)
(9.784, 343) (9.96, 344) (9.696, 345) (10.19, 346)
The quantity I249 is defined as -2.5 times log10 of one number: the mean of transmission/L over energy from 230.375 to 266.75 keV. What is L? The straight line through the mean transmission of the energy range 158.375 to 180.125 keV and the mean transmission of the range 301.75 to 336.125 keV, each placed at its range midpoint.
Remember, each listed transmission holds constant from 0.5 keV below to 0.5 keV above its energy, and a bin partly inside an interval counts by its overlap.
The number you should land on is 0.113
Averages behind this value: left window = 14.3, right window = 13.3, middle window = 12.4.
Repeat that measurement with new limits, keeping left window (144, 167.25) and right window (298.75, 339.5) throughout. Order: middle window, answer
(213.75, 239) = 0.11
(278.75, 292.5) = -0.02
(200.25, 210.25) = 0.01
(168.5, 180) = 0.00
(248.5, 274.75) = 0.05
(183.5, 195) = -0.01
